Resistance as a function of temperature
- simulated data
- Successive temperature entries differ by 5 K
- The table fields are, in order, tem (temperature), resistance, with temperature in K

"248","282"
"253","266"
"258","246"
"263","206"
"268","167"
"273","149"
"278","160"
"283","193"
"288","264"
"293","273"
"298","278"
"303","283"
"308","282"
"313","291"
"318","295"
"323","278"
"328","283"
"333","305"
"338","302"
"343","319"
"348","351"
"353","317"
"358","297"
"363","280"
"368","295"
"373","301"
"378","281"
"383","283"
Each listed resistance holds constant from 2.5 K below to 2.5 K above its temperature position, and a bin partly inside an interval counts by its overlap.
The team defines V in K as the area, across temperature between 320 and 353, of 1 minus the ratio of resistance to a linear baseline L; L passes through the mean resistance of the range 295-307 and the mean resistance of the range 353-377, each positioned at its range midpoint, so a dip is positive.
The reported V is -2.1 K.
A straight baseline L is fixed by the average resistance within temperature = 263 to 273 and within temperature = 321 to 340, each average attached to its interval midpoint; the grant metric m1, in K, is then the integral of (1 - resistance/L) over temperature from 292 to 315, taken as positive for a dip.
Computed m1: -4.03 K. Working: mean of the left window 172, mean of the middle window 282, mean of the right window 292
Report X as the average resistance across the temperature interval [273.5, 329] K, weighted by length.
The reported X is 257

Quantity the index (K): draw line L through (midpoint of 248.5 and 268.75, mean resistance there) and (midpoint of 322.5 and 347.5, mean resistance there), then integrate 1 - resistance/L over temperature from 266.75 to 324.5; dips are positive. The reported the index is 5.36 K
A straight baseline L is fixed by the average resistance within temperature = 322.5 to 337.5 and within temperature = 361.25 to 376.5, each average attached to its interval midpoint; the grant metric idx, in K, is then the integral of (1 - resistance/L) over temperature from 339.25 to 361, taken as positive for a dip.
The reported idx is -2.02 K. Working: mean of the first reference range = 292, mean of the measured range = 319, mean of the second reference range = 292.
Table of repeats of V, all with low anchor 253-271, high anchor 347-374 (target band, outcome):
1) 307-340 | -2.6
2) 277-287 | 1.7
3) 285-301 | -1.8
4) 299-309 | -1.2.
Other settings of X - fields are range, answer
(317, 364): 304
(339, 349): 328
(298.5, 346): 293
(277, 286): 184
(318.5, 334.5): 288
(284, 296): 259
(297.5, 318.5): 286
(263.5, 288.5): 182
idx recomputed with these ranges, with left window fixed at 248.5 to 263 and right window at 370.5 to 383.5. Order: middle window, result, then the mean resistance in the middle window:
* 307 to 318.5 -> -0.87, 289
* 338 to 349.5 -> -1.97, 326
